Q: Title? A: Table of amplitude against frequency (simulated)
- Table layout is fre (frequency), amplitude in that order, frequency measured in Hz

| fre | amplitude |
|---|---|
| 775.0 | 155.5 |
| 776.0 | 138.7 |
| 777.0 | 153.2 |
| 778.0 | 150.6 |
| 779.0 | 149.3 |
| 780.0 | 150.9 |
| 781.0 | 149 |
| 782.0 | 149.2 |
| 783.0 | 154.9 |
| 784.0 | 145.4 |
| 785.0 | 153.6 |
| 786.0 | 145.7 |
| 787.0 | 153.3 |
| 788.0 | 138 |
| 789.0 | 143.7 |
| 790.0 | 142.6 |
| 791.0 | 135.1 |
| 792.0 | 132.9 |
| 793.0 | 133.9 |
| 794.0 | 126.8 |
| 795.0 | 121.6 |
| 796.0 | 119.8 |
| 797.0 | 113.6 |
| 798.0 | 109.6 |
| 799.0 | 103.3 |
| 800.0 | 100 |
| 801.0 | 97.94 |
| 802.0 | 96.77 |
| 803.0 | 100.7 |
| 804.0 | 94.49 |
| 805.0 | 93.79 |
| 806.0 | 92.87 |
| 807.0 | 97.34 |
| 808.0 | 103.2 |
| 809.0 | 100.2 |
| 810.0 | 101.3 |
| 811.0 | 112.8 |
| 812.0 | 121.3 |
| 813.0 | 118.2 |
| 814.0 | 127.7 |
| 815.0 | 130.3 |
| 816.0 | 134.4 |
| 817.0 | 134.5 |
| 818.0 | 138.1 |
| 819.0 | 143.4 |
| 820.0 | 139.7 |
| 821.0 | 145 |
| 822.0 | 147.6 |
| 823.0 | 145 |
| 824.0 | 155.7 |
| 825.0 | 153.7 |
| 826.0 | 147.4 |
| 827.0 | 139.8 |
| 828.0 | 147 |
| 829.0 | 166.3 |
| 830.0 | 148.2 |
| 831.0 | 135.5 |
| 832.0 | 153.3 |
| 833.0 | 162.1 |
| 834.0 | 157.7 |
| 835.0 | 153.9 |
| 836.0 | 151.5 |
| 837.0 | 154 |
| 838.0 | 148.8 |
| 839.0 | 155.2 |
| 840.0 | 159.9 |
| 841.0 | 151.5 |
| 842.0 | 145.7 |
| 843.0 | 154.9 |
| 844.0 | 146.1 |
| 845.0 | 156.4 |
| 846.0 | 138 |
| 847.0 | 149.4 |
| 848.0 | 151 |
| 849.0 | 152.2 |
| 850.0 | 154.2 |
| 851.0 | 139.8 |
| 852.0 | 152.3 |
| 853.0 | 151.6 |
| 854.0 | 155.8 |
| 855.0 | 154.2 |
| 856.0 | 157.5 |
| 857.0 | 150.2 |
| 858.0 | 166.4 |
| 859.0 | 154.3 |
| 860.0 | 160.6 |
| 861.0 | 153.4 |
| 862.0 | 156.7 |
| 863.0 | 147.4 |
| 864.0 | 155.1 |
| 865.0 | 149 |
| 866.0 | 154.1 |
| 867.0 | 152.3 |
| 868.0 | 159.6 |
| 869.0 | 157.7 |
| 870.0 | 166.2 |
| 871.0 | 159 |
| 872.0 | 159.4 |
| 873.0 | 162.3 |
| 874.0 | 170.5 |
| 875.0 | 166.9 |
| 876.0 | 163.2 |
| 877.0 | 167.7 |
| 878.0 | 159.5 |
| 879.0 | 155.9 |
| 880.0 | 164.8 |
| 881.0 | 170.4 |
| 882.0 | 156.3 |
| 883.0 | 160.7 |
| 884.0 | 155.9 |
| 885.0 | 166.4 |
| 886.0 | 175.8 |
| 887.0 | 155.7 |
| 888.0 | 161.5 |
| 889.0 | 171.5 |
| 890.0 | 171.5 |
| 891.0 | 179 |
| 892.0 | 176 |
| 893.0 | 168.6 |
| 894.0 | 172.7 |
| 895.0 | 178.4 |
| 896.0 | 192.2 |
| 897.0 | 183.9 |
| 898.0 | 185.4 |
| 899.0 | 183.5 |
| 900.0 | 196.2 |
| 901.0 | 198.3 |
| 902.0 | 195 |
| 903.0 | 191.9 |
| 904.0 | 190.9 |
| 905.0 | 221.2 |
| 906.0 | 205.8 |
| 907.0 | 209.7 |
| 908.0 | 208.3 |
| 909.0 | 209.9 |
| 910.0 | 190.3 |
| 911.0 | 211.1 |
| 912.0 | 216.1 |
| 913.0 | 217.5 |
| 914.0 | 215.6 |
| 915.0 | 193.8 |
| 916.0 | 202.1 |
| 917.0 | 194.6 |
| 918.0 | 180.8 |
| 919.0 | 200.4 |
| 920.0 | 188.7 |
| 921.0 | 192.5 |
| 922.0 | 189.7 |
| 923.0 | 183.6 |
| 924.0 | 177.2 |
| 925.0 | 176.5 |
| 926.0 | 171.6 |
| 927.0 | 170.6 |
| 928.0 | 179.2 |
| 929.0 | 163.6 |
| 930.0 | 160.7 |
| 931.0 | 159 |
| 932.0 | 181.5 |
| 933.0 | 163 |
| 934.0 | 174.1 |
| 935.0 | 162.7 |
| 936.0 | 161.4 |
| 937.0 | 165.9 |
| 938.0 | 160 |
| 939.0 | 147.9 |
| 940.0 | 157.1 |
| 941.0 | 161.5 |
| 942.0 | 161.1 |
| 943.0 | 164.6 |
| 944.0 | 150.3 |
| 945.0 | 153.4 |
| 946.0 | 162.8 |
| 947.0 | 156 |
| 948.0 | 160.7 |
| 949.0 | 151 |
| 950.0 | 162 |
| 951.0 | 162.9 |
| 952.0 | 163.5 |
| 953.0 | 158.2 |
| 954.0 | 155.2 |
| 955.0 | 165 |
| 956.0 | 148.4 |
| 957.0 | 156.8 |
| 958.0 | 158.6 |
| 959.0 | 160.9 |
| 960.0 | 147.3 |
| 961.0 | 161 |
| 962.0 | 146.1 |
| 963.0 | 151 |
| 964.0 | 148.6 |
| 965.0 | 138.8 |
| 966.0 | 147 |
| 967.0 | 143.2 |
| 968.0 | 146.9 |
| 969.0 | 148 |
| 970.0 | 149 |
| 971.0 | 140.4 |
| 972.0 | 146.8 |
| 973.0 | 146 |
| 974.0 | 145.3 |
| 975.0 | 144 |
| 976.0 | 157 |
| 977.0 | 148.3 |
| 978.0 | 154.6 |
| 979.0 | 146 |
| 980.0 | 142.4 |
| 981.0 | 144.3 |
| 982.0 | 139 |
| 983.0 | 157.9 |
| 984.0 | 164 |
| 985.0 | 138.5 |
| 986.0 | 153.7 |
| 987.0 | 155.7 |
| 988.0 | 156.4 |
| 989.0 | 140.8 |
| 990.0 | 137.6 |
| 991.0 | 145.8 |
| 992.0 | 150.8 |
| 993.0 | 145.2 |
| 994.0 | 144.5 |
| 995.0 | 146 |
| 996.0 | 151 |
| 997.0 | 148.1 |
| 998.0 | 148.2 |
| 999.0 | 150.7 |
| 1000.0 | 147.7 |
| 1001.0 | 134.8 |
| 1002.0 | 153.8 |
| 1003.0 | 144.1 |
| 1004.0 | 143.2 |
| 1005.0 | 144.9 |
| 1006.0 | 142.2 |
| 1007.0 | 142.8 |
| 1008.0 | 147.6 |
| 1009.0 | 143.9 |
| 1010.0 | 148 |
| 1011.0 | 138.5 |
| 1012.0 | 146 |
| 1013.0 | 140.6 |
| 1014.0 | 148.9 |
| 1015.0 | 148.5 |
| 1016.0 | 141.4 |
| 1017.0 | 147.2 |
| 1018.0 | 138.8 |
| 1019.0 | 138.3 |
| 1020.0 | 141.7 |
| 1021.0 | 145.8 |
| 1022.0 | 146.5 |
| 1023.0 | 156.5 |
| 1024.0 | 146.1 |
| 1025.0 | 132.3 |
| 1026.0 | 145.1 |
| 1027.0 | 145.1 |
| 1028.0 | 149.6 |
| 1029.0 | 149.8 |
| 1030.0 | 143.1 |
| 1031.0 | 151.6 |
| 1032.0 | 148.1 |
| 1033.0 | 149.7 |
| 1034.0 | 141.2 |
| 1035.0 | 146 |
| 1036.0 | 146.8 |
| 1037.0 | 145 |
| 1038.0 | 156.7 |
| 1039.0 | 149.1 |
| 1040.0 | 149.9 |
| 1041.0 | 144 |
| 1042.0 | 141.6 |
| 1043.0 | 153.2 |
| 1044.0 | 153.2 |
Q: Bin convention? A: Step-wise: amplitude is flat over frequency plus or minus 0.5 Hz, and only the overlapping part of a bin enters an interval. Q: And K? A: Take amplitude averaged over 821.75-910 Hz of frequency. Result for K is 164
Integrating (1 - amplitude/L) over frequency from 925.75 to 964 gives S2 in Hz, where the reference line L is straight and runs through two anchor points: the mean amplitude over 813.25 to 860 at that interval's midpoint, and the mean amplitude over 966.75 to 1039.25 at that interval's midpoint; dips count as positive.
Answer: -3.3 Hz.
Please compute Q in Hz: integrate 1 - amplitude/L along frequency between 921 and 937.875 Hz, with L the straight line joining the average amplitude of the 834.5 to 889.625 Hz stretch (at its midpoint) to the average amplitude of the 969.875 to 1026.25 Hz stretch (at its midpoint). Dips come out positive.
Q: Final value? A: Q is -2.2 Hz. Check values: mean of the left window 157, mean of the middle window 172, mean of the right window 146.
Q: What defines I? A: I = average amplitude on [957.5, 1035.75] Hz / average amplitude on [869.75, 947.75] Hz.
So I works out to 0.8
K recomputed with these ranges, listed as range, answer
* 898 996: 167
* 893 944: 184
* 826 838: 151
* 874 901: 171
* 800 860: 139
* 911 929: 191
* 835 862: 153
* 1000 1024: 145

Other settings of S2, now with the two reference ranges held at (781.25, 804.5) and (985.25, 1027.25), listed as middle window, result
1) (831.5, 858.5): -4.37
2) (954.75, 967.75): -0.90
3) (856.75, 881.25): -4.72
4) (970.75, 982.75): -0.30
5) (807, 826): -0.18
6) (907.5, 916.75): -4.68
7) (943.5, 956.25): -1.56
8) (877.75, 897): -4.76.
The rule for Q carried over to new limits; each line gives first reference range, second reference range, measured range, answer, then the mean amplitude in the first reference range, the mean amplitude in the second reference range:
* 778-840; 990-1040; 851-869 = -2.4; 133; 146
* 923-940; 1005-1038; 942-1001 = 2.5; 167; 145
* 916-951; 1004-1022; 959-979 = 1.2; 169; 144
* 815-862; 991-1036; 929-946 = -1.6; 150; 146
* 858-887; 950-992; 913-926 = -3.0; 160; 150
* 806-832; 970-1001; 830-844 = -1.8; 133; 148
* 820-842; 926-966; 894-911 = -4.3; 151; 159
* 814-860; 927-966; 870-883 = -0.9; 149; 159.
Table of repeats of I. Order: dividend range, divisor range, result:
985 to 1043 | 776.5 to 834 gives 1.11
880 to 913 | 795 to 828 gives 1.53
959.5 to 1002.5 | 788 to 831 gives 1.18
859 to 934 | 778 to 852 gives 1.30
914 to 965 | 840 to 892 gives 1.06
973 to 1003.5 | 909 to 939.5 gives 0.81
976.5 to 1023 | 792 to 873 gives 1.05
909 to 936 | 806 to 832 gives 1.39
